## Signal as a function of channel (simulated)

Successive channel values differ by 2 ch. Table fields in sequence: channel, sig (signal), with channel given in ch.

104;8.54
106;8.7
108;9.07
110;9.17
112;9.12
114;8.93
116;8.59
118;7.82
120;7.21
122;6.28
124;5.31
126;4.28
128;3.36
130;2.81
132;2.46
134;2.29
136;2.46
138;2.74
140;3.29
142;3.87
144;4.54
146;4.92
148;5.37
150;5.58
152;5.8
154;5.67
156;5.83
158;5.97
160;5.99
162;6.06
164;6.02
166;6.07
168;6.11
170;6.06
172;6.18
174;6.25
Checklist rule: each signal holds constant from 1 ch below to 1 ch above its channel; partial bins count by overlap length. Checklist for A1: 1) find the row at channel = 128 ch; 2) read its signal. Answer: 3.36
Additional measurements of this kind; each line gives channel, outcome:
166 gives 6.07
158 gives 5.97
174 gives 6.25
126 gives 4.28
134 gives 2.29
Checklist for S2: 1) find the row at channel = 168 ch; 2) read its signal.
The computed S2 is 6.11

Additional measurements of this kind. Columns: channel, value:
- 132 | 2.46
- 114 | 8.93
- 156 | 5.83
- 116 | 8.59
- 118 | 7.82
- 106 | 8.7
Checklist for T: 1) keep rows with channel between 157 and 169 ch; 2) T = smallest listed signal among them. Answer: 5.97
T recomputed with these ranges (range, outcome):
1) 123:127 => 4.28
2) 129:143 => 2.29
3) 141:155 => 3.87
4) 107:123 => 6.28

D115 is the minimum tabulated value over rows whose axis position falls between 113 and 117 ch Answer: 8.59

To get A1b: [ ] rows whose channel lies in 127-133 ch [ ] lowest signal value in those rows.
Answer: 2.46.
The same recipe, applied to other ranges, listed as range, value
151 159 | 5.67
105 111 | 8.7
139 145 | 3.29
